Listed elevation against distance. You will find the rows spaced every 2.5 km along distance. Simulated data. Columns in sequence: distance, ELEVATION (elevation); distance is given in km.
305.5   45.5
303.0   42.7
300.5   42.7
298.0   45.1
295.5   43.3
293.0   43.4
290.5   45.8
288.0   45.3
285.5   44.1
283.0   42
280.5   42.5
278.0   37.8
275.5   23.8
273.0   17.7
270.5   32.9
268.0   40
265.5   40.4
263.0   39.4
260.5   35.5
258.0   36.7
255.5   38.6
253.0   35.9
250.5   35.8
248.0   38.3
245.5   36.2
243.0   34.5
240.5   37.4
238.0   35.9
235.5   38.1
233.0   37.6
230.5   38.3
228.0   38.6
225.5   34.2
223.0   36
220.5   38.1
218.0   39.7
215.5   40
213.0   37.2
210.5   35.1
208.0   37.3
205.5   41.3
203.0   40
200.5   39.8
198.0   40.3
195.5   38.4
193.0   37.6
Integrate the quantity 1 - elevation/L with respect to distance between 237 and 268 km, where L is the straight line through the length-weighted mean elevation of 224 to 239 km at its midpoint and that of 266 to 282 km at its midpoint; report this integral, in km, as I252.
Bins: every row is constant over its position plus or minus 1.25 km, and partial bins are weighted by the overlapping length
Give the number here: -1.9 km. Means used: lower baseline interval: 37.1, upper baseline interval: 33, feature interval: 37.2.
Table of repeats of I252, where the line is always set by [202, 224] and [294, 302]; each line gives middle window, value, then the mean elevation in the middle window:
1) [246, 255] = 0.9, 36.8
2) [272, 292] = 2.4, 37.7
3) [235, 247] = 1.1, 36.4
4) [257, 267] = 0.8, 38.1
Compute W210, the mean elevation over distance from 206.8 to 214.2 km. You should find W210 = 36.5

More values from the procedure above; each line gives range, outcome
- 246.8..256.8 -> 37.1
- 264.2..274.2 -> 32.9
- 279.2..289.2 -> 43.4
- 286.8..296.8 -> 44.4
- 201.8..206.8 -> 40.6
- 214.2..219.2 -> 39.8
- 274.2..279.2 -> 30.6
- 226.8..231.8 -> 38.4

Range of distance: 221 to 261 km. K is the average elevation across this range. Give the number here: 36.8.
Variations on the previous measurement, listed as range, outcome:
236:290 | 36.8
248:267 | 37.6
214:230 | 37.8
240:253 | 36.3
